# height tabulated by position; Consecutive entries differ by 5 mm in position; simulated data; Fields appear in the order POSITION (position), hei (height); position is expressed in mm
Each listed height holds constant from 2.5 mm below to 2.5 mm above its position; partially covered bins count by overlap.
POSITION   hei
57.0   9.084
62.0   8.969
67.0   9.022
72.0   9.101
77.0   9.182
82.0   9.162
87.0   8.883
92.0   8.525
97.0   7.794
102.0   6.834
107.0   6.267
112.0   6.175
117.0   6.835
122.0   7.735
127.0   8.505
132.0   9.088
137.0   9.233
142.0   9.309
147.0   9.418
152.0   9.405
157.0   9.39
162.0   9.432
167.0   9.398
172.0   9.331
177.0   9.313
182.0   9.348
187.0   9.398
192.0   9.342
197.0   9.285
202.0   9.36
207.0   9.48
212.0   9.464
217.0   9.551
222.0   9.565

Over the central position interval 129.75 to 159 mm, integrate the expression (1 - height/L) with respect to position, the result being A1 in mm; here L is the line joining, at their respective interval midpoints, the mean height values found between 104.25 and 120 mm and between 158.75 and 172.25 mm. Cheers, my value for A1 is -3.9 mm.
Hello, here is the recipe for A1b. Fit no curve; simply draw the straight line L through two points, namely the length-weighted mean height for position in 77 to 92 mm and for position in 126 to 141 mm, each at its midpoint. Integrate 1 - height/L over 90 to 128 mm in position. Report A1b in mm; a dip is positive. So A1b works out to 7.3 mm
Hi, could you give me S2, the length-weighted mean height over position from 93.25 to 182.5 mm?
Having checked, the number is 8.47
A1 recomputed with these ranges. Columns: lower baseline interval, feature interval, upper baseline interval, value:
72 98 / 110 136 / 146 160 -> 3.9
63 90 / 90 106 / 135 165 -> 2.8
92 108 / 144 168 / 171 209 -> -2.3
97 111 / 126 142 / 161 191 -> -2.5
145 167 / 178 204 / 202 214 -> 0.3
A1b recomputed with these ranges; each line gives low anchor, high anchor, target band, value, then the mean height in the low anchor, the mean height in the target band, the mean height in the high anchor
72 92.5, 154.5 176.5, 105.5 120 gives 4.2 mm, 9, 6.48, 9.38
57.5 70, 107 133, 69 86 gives -1.0 mm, 9.01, 9.12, 7.45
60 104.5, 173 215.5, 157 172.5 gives -0.4 mm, 8.6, 9.39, 9.38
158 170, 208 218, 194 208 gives 0.2 mm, 9.41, 9.36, 9.5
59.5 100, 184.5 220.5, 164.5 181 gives -0.1 mm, 8.81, 9.35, 9.42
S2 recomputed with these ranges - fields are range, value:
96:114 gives 6.7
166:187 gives 9.35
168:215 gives 9.37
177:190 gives 9.36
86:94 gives 8.68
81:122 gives 7.51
